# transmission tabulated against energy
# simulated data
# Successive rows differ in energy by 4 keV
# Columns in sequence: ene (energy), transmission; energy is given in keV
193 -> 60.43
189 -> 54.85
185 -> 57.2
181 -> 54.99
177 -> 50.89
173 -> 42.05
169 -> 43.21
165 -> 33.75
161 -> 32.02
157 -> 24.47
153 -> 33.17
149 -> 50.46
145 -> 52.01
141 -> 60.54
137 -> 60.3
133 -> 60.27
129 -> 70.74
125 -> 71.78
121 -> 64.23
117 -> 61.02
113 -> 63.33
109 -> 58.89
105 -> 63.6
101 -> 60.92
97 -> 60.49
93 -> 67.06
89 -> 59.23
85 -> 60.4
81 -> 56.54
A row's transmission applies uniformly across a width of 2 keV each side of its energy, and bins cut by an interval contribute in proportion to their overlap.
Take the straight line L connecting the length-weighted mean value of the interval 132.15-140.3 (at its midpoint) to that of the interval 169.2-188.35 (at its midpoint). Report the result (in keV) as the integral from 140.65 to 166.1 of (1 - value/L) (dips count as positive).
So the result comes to 7.59 keV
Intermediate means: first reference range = 60.3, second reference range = 50.8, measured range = 39.9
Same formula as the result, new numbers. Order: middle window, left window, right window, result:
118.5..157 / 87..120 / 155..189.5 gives -2.47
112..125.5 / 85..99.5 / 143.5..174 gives -3.07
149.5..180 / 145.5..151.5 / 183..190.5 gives 8.21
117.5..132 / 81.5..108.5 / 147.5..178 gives -4.63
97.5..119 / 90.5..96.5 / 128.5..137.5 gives 0.90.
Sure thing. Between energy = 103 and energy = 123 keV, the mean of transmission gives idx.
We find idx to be 62.2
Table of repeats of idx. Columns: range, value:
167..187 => 49.7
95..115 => 61.4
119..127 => 68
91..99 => 63.8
